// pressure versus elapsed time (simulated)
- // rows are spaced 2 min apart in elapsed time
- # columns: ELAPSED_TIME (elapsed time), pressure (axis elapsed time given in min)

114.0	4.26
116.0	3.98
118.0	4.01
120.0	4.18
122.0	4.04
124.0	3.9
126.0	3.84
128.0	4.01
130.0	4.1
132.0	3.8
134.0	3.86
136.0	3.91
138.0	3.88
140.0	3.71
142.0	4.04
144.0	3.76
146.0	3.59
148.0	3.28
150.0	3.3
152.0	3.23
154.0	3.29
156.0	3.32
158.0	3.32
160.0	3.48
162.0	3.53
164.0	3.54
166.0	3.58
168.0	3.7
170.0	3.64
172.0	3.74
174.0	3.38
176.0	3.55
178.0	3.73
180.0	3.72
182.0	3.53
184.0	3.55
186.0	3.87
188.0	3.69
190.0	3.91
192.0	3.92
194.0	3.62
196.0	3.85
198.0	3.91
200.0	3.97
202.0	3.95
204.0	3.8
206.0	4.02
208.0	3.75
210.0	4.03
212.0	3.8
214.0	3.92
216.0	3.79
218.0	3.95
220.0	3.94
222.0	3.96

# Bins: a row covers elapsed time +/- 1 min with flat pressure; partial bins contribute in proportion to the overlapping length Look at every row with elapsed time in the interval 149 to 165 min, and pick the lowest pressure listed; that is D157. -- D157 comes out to 3.23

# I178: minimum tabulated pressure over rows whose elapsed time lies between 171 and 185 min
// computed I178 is 3.38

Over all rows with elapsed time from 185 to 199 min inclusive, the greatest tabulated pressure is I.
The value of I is 3.92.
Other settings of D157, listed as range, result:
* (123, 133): 3.8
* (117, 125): 3.9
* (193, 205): 3.62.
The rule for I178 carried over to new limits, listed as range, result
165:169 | 3.58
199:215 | 3.75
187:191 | 3.69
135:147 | 3.59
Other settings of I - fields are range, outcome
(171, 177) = 3.74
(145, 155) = 3.59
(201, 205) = 3.95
